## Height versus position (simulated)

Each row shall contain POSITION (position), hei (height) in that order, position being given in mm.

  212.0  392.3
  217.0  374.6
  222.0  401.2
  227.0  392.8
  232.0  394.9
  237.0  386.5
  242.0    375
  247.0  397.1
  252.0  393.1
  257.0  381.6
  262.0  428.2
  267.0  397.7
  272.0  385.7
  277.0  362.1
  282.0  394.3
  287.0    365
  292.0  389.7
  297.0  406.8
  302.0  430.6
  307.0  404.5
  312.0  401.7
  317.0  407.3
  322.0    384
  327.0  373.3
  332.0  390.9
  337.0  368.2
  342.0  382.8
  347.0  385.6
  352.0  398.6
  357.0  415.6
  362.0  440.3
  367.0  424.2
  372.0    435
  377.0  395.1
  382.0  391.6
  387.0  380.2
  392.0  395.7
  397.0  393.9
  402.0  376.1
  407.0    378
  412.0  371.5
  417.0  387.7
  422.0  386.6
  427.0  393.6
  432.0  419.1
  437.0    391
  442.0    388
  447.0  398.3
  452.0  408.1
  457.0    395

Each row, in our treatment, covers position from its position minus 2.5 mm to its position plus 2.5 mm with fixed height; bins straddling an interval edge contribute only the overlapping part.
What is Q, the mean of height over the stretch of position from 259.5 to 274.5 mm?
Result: 404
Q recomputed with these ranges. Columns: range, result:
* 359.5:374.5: 433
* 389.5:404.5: 389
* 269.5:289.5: 377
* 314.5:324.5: 396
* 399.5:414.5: 375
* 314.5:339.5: 385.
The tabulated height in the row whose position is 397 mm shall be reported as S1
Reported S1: 393.9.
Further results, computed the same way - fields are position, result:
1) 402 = 376.1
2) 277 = 362.1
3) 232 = 394.9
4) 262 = 428.2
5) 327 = 373.3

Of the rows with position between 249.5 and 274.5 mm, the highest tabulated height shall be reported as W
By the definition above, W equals 428.2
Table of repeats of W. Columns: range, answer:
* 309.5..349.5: 407.3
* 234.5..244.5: 386.5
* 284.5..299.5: 406.8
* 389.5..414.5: 395.7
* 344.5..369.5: 440.3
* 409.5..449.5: 419.1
